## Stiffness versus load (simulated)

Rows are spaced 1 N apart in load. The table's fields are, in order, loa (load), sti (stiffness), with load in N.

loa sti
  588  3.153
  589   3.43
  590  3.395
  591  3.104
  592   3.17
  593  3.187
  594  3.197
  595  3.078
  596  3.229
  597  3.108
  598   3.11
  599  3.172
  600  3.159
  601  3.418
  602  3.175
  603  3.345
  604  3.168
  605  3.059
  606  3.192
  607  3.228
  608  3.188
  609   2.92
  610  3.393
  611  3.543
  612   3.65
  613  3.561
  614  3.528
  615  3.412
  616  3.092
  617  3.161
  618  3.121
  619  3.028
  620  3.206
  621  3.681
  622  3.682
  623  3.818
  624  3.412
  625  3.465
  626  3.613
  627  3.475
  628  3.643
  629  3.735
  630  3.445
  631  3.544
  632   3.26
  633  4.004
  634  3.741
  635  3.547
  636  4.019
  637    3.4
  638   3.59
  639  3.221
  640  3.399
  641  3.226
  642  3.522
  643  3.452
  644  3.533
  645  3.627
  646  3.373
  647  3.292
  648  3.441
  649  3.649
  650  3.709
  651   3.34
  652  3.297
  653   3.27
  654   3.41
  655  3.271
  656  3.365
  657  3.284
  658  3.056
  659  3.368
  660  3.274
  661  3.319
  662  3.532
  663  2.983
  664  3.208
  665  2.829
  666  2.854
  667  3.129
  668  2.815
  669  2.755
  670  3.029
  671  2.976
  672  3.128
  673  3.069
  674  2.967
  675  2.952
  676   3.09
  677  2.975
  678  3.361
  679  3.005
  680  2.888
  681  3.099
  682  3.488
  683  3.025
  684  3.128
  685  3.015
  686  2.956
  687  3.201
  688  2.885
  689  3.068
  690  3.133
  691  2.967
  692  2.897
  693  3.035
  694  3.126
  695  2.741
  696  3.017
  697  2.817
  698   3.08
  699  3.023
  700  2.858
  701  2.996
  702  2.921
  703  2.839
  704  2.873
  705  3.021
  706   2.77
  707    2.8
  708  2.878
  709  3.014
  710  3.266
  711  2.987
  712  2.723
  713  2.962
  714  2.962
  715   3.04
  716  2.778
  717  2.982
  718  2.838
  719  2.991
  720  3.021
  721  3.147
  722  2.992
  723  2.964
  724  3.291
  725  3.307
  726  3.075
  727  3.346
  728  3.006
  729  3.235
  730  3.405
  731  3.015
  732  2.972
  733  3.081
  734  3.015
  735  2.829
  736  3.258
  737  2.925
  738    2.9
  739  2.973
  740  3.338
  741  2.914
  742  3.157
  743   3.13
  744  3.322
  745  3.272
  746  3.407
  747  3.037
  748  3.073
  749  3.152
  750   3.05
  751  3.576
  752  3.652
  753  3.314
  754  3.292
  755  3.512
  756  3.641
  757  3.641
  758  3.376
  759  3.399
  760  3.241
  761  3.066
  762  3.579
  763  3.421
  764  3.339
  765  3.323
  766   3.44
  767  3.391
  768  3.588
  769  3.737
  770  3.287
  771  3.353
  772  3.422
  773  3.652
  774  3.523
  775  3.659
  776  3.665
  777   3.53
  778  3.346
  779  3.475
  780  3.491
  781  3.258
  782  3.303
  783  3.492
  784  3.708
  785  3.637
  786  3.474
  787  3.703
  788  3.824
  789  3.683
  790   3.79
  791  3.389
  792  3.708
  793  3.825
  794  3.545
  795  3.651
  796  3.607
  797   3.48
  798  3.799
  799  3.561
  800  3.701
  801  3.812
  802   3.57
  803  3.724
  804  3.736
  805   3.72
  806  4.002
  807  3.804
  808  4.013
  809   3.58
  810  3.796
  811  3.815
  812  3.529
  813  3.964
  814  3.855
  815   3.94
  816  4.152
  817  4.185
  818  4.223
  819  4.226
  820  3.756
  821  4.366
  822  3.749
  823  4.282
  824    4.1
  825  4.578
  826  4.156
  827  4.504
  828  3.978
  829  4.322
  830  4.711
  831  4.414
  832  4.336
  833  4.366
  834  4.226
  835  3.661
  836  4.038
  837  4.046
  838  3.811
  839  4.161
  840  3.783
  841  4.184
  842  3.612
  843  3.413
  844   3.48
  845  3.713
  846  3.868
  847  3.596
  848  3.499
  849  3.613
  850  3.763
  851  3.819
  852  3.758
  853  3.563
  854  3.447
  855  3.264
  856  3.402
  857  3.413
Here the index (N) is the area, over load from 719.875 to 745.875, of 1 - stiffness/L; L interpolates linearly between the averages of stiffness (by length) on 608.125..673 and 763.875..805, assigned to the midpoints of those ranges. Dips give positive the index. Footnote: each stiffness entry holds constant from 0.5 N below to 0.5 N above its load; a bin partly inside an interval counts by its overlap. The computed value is 2.8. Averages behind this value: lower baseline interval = 3.37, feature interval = 3.12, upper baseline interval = 3.57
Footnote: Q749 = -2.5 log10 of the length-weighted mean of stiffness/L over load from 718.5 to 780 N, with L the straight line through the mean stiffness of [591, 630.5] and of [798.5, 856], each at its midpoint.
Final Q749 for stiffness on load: 0.130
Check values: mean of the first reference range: 3.32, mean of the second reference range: 3.91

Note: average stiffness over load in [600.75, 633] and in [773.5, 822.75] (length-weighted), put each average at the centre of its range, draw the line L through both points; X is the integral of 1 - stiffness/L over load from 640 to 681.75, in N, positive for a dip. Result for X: 3.0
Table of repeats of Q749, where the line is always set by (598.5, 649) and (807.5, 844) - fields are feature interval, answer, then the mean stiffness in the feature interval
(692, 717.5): 0.24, 2.94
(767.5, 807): 0.09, 3.6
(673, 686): 0.17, 3.08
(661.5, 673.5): 0.17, 3.03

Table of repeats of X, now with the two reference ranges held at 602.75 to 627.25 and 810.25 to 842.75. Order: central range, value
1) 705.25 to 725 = 3.9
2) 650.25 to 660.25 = 0.5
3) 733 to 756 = 3.7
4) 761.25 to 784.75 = 2.6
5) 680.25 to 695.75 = 2.4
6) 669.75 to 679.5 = 1.4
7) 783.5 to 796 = 0.9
